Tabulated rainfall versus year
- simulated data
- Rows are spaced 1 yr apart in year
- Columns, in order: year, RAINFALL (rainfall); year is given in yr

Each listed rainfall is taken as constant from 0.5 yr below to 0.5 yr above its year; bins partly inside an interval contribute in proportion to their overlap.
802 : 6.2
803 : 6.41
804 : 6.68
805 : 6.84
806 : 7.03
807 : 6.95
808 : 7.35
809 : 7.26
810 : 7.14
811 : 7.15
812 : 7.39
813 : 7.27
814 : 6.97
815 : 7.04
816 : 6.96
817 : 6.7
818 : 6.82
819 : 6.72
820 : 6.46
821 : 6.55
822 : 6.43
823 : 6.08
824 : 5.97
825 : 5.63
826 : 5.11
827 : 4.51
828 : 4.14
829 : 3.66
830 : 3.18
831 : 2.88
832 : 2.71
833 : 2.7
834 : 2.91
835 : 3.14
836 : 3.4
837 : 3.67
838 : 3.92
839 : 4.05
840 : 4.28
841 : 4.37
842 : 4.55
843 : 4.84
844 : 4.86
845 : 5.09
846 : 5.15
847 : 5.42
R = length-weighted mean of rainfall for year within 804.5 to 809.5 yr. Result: 7.09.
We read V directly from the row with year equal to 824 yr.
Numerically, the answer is 5.97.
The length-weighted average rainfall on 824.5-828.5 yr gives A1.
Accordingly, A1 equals 4.85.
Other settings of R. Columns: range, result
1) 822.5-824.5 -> 6.03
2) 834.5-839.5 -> 3.64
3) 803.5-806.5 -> 6.85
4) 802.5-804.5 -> 6.54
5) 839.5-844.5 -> 4.58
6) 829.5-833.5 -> 2.87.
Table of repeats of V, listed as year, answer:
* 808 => 7.35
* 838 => 3.92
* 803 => 6.41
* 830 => 3.18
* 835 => 3.14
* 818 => 6.82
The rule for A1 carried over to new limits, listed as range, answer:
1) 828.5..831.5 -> 3.24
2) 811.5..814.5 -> 7.21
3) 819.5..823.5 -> 6.38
